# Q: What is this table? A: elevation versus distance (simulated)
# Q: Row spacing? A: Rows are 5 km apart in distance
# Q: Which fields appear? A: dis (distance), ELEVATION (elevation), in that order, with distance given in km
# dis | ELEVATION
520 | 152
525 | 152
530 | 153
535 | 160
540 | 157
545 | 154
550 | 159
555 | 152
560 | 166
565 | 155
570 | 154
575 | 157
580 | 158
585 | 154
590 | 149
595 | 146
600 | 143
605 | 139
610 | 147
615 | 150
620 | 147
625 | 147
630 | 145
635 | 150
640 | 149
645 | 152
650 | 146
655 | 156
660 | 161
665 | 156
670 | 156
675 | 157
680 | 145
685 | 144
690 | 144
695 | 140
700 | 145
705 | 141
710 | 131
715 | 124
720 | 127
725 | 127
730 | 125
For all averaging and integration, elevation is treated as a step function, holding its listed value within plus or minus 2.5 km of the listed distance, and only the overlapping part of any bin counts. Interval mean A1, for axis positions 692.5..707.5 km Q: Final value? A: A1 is 142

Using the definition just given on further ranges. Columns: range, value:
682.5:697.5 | 143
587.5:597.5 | 148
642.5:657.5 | 151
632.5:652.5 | 149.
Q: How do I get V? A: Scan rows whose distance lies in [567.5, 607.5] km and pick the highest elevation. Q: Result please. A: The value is 158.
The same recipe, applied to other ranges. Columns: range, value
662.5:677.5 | 157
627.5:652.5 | 152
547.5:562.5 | 166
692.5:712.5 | 145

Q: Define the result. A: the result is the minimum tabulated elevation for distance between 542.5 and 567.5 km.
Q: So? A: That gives 152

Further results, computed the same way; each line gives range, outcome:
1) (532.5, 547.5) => 154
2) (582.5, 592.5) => 149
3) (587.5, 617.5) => 139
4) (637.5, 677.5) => 146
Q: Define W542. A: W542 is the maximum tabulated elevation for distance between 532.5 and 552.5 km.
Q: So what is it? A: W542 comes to 160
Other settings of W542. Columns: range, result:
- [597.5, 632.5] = 150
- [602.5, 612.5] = 147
